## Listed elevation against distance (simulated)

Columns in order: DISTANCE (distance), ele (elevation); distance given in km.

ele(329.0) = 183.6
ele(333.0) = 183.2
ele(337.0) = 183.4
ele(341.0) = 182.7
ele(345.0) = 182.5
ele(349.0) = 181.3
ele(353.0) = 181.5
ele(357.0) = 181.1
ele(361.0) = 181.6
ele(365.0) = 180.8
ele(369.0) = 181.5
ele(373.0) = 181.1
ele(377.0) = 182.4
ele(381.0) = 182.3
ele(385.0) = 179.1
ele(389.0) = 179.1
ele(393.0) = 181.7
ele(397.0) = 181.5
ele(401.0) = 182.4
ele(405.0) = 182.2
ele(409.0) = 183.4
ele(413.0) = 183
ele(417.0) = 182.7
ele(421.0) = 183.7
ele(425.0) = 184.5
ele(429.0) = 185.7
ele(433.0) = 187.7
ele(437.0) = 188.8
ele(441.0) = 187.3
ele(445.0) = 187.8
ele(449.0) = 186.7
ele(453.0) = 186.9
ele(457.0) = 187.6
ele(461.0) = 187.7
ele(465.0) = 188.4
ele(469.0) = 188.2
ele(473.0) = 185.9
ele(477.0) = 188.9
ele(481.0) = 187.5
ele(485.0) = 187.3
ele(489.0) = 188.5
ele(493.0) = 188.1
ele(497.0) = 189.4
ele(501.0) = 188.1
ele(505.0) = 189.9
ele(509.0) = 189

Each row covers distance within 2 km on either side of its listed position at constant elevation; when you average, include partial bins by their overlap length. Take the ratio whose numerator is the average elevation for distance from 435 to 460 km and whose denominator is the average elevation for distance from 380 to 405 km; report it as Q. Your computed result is 1.0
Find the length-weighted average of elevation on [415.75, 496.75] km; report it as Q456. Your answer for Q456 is 187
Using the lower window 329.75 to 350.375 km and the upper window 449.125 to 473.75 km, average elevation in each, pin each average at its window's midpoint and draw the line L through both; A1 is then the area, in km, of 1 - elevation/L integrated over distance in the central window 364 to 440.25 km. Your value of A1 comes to 0.9 km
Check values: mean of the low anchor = 183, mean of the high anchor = 187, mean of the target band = 183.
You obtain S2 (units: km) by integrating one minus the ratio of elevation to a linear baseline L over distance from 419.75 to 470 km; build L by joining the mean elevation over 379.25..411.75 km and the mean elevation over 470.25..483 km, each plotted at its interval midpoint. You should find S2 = -0.5 km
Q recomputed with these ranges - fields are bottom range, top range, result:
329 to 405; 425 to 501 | 1.03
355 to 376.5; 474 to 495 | 1.04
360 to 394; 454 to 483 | 1.04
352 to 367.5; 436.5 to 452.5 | 1.03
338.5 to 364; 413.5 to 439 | 1.02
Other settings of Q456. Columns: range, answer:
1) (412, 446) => 186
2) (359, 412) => 181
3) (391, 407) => 182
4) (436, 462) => 187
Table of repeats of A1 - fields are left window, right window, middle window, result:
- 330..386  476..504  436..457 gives -0.14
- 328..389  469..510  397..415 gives 0.15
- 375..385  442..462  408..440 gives 0.01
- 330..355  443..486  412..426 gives 0.17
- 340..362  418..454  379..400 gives 0.35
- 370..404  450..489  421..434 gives -0.08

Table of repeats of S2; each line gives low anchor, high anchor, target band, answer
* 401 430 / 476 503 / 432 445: -0.2 km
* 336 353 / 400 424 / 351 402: 0.4 km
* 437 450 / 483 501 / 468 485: 0.0 km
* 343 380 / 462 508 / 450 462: 0.0 km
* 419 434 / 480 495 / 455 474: -0.1 km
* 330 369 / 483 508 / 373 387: 0.2 km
